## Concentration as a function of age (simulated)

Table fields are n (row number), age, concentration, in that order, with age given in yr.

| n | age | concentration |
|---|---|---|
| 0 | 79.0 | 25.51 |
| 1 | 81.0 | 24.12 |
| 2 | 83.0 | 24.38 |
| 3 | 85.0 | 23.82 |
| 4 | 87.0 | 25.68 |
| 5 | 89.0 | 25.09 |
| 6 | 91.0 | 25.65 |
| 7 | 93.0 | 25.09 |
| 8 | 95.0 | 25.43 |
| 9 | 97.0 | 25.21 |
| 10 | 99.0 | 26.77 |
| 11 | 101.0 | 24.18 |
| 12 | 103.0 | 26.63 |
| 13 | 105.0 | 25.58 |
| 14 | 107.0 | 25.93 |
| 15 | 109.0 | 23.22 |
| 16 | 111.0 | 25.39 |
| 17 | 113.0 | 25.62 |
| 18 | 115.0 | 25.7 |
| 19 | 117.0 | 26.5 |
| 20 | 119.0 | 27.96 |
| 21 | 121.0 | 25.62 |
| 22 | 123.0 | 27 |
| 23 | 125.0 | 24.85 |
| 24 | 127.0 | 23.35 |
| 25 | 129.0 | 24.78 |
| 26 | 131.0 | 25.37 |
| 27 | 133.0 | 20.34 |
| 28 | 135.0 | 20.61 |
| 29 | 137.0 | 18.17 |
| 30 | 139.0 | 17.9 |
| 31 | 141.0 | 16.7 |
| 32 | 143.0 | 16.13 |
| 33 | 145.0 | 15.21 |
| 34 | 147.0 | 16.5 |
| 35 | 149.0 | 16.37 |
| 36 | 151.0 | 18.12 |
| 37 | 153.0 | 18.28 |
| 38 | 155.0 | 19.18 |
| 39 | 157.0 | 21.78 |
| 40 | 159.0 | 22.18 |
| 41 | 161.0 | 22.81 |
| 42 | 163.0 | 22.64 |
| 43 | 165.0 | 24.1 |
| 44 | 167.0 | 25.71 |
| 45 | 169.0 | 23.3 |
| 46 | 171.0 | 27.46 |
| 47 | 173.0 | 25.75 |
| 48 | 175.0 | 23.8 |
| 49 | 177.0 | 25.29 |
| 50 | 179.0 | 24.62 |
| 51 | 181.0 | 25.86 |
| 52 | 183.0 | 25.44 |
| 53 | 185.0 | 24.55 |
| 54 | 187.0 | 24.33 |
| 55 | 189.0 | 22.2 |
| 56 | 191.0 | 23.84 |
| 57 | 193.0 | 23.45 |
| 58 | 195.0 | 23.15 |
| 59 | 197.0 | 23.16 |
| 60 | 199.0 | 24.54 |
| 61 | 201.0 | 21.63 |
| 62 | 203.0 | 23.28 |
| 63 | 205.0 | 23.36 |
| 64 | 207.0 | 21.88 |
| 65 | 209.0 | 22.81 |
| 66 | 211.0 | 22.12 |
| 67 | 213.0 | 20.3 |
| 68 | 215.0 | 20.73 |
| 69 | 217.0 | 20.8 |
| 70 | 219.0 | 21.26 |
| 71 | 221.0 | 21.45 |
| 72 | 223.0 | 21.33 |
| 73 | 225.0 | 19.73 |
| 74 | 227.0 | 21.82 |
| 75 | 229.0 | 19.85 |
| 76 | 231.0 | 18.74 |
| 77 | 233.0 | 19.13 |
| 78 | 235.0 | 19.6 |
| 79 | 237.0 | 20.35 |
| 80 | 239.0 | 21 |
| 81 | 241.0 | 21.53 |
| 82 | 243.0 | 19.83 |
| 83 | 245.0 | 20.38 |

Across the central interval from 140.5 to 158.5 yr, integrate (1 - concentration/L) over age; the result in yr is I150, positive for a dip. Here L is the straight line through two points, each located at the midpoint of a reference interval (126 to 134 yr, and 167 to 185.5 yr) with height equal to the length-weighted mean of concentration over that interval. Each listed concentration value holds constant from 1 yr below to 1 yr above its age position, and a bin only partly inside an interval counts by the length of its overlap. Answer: 4.8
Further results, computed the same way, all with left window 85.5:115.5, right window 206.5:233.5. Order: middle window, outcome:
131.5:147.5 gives 4.0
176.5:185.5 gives -1.1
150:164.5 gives 1.5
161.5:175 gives -1.1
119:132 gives -0.5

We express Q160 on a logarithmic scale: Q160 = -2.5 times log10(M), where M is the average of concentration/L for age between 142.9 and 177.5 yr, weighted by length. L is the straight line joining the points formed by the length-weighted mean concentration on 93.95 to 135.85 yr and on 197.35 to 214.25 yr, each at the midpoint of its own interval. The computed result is 0.110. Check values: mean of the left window 25.1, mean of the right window 22.5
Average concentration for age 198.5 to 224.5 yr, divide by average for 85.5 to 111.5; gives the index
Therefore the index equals 0.86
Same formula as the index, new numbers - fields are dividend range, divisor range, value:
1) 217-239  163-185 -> 0.82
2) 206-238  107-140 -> 0.87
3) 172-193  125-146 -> 1.22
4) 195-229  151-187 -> 0.93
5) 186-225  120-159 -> 1.10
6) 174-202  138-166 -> 1.25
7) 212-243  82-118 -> 0.81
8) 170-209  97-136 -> 0.96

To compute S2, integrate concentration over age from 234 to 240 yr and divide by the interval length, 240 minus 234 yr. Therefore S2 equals 20.3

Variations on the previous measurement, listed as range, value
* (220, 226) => 20.8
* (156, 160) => 22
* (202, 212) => 22.7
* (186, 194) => 23.5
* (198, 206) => 23.2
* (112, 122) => 26.3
